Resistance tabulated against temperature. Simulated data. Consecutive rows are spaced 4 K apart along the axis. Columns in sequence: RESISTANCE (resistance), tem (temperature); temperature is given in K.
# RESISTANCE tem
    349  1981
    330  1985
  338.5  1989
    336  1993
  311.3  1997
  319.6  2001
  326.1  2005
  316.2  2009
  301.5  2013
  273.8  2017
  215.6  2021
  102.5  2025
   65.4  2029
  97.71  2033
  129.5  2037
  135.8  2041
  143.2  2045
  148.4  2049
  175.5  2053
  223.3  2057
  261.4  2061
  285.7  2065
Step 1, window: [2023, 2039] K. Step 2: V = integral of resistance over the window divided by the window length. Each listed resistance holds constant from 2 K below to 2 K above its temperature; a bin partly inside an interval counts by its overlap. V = 98.8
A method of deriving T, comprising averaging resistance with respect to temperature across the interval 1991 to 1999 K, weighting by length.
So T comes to 324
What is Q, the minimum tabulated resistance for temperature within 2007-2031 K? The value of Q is 65.4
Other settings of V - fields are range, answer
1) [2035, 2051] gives 139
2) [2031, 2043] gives 121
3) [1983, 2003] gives 327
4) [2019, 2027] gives 159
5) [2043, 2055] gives 156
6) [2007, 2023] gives 277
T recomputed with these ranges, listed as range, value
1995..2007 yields 319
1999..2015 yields 316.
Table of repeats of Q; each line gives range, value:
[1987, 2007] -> 311.3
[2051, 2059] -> 175.5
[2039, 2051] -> 135.8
